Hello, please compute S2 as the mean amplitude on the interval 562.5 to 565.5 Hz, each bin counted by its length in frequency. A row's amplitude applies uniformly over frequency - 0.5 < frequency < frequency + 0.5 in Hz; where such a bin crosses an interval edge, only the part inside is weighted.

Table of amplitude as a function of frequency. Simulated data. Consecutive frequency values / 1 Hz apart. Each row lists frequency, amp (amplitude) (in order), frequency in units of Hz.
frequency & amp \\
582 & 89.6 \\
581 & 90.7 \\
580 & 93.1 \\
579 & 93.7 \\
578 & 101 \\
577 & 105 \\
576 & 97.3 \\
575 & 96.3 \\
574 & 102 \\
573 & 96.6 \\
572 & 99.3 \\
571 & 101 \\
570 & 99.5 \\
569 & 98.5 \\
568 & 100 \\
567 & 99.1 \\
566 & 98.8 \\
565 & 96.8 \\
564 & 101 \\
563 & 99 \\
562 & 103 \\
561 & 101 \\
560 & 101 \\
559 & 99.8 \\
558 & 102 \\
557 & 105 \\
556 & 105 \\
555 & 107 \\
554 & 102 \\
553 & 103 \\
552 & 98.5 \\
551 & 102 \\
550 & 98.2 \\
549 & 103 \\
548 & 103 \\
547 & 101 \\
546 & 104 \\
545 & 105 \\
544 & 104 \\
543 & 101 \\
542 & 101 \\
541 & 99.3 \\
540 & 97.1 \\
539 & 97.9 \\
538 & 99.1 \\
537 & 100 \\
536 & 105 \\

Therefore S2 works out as 98.9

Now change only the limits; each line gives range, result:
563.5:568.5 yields 99.1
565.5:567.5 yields 98.9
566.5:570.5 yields 99.3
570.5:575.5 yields 99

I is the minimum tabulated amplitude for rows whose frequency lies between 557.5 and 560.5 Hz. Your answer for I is 99.8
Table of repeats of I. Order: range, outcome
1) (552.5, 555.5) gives 102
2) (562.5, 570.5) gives 96.8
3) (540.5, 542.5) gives 99.3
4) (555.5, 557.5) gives 105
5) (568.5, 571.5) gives 98.5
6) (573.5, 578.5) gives 96.3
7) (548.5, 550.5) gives 98.2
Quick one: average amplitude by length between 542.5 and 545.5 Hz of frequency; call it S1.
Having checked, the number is 103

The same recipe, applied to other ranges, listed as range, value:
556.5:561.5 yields 102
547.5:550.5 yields 101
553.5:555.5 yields 104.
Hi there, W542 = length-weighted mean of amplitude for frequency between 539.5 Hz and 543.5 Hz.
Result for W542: 99.6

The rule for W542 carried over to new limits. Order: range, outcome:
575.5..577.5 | 101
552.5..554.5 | 102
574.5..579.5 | 98.7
